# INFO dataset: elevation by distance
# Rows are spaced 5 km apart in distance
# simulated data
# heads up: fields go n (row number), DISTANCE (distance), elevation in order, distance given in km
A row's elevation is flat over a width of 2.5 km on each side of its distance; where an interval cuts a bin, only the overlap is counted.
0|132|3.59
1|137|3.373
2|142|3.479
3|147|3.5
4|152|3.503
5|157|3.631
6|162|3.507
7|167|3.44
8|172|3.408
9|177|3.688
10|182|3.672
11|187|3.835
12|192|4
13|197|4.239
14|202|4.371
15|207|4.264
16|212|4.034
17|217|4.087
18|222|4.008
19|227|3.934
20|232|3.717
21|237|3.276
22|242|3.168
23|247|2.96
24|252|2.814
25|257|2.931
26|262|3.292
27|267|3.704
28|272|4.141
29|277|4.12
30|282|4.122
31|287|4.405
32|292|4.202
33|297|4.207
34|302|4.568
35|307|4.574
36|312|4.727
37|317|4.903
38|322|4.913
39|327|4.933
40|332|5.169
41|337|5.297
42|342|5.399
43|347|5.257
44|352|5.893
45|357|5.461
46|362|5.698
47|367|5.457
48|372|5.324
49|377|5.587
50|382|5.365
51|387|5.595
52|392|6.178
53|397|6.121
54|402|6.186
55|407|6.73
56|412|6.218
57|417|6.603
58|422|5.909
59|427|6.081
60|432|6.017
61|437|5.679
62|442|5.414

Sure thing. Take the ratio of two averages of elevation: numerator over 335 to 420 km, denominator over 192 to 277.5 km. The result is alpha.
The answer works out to 1.56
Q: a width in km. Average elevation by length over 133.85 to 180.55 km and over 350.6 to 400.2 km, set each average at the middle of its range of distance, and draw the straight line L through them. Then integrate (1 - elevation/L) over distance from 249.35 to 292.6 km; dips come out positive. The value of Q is 8.61 km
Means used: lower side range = 3.51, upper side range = 5.67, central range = 3.73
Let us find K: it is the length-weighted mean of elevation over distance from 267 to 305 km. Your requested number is 4.22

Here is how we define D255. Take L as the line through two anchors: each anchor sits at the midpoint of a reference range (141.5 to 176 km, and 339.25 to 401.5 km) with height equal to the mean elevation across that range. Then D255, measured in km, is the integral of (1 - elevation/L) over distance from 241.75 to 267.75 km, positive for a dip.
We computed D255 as 7.9 km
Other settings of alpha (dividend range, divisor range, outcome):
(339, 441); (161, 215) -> 1.51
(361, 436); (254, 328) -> 1.41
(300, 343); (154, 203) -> 1.31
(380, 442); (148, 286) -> 1.63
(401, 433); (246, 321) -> 1.56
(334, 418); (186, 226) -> 1.40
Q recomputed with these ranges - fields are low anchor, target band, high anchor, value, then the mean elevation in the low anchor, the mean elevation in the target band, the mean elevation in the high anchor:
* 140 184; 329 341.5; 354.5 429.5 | 0.2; 3.54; 5.25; 5.9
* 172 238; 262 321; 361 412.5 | 6.6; 3.93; 4.3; 5.85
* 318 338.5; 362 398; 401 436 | 0.5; 5.05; 5.64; 6.23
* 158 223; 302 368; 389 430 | 3.3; 3.88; 5.18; 6.24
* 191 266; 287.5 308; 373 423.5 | 1.1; 3.67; 4.38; 6.03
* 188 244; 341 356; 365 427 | -0.3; 3.92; 5.52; 5.95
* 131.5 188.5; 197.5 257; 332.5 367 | 7.4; 3.55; 3.68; 5.48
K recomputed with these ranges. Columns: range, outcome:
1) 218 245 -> 3.63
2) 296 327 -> 4.69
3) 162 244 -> 3.82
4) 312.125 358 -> 5.21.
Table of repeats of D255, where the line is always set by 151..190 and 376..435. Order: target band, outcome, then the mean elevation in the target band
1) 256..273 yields 3.97 km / 3.51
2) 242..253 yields 3.60 km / 2.96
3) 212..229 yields 0.41 km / 4.02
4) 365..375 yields 0.51 km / 5.4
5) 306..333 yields 1.51 km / 4.87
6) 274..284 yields 1.29 km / 4.12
